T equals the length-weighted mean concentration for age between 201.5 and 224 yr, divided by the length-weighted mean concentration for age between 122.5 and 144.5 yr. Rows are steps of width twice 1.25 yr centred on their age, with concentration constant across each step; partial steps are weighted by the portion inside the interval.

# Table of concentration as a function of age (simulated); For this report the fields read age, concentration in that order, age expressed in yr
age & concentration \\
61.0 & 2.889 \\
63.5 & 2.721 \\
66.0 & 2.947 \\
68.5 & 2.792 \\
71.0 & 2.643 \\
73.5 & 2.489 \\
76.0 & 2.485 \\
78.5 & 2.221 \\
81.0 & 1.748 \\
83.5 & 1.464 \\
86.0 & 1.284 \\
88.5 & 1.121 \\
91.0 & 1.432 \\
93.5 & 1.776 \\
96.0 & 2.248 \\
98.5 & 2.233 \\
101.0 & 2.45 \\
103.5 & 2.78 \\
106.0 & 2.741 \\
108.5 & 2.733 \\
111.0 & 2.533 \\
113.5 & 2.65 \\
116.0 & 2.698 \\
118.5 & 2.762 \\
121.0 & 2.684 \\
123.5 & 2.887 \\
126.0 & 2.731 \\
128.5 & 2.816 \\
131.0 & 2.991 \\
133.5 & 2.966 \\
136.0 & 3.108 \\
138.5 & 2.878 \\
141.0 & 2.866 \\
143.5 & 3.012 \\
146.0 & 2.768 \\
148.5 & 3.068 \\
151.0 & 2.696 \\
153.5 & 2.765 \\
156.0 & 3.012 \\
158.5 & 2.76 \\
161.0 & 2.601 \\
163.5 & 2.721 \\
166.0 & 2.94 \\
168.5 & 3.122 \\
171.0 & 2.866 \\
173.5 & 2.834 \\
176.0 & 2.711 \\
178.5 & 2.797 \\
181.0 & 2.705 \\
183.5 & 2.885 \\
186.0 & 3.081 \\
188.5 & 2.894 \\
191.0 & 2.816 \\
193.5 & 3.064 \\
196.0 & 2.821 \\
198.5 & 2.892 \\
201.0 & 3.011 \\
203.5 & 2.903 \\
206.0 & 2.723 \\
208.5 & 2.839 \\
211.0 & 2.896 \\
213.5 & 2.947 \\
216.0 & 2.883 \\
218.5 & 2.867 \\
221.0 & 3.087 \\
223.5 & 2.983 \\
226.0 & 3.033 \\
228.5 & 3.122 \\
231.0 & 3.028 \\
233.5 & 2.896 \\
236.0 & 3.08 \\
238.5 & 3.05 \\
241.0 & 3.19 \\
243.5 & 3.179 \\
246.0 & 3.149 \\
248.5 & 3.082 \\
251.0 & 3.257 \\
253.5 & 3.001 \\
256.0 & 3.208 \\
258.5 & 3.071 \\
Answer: 1.00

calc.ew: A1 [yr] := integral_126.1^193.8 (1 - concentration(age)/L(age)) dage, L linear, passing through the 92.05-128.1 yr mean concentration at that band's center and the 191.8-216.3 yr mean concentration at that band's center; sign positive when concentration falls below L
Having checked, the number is -3.35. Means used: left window 2.56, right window 2.9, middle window 2.87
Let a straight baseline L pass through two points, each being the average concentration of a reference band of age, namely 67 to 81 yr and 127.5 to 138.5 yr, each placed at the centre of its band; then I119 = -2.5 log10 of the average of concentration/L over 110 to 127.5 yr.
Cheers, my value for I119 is 0.052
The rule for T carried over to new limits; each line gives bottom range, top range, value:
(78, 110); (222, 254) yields 1.53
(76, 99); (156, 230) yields 1.65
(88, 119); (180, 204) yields 1.24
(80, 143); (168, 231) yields 1.20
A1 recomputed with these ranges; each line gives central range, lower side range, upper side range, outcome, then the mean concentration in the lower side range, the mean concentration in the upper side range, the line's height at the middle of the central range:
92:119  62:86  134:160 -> 0.93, 2.34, 2.89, 2.58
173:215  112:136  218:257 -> 1.47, 2.81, 3.08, 2.98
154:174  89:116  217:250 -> -1.33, 2.34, 3.06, 2.68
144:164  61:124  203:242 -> -1.29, 2.35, 2.97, 2.64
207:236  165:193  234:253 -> 0.74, 2.88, 3.13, 3.04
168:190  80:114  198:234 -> -1.61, 2.08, 2.94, 2.67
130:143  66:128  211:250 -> -2.16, 2.33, 3.04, 2.54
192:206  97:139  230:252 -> 0.28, 2.74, 3.1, 2.98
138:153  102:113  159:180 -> -0.58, 2.69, 2.82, 2.77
